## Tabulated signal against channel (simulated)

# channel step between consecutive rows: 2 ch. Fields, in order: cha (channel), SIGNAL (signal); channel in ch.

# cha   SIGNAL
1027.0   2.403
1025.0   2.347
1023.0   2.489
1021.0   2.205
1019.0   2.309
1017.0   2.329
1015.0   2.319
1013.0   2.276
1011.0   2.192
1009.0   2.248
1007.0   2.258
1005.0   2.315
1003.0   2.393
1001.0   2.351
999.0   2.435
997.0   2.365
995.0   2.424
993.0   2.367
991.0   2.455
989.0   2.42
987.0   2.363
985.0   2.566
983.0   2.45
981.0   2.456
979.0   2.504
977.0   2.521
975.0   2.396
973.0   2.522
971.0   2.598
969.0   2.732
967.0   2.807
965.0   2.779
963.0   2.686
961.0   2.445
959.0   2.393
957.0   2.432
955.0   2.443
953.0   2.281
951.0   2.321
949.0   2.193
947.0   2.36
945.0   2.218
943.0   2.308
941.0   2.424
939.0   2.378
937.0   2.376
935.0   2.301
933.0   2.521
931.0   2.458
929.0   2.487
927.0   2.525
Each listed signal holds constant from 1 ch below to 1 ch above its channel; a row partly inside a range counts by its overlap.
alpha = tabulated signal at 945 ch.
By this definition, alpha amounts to 2.218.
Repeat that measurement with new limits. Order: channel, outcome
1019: 2.309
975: 2.396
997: 2.365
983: 2.45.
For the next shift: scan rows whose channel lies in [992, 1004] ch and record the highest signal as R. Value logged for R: 2.435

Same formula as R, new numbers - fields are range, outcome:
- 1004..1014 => 2.315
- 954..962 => 2.445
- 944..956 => 2.443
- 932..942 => 2.521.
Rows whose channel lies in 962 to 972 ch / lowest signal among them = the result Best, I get 2.598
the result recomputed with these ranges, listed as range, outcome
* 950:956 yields 2.281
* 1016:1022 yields 2.205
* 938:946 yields 2.218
